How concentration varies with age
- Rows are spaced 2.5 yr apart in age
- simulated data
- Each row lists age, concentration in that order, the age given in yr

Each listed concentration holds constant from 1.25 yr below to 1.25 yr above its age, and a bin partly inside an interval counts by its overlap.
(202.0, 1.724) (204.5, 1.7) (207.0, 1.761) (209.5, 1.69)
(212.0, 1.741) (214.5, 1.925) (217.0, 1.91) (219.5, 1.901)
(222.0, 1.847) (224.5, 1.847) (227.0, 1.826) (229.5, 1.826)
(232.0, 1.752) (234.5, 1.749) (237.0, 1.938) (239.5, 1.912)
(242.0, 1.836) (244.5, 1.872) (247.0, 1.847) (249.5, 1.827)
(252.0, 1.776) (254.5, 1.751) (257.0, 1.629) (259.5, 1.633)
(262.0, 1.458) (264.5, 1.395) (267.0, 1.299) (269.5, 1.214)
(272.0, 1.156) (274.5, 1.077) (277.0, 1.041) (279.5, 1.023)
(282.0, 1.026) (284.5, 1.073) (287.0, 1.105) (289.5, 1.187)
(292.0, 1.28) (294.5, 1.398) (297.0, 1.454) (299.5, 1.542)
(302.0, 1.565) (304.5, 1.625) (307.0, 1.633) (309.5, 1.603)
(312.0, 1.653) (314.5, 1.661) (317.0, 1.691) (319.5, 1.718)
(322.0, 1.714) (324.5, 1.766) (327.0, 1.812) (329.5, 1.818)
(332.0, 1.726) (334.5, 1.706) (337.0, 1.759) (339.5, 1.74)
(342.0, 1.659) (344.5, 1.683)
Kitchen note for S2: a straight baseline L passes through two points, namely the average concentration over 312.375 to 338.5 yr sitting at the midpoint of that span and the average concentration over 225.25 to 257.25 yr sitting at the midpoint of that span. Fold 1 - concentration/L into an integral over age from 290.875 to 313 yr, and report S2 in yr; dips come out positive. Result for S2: 2.9 yr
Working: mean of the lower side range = 1.82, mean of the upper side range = 1.73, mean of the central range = 1.53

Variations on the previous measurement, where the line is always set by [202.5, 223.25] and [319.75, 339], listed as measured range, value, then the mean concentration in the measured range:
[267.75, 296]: 10.0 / 1.15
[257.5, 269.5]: 2.4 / 1.43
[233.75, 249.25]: -0.6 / 1.86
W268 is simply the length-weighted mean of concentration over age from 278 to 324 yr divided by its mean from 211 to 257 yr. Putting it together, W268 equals 0.79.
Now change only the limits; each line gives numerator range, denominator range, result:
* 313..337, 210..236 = 0.95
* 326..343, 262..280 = 1.46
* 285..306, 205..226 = 0.76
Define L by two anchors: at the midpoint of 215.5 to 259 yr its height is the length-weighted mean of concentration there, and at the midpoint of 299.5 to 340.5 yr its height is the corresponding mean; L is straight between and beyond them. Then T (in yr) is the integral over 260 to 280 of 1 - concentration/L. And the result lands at 6.1 yr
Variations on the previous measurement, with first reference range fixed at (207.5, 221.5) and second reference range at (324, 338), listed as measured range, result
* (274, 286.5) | 5.18 yr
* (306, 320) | 0.93 yr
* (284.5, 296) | 3.59 yr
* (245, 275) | 4.66 yr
